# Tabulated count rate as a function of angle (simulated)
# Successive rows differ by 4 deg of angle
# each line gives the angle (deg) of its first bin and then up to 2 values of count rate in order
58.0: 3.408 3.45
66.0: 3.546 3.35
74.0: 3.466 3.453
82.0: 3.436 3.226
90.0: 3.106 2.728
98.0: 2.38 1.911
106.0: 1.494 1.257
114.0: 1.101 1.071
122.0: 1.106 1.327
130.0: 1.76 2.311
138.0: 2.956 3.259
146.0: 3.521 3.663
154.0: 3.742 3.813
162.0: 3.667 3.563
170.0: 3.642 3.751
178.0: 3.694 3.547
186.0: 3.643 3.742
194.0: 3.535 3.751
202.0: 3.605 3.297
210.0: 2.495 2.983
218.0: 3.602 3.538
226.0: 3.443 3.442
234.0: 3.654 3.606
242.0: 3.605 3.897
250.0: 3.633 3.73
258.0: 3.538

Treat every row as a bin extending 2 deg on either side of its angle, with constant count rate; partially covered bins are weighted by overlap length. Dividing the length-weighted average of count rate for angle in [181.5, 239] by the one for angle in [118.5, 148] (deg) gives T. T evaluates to 1.53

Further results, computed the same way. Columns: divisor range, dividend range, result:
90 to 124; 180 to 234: 2.00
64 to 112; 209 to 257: 1.26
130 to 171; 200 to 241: 1.01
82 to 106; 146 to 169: 1.39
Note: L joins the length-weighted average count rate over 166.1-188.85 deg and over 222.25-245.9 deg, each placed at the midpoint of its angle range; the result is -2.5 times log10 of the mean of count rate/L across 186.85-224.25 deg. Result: 0.07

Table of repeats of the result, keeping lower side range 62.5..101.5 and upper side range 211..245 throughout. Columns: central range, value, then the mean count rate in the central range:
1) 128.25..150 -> 0.15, 2.86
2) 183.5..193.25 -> -0.09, 3.66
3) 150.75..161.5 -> -0.13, 3.75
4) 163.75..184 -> -0.09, 3.64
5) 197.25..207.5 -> -0.04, 3.54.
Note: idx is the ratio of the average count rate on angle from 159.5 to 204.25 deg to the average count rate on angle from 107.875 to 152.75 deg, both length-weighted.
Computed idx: 1.70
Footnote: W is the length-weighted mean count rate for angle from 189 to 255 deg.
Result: 3.5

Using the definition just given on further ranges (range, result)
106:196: 2.86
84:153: 2.27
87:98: 2.85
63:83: 3.45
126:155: 2.89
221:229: 3.48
